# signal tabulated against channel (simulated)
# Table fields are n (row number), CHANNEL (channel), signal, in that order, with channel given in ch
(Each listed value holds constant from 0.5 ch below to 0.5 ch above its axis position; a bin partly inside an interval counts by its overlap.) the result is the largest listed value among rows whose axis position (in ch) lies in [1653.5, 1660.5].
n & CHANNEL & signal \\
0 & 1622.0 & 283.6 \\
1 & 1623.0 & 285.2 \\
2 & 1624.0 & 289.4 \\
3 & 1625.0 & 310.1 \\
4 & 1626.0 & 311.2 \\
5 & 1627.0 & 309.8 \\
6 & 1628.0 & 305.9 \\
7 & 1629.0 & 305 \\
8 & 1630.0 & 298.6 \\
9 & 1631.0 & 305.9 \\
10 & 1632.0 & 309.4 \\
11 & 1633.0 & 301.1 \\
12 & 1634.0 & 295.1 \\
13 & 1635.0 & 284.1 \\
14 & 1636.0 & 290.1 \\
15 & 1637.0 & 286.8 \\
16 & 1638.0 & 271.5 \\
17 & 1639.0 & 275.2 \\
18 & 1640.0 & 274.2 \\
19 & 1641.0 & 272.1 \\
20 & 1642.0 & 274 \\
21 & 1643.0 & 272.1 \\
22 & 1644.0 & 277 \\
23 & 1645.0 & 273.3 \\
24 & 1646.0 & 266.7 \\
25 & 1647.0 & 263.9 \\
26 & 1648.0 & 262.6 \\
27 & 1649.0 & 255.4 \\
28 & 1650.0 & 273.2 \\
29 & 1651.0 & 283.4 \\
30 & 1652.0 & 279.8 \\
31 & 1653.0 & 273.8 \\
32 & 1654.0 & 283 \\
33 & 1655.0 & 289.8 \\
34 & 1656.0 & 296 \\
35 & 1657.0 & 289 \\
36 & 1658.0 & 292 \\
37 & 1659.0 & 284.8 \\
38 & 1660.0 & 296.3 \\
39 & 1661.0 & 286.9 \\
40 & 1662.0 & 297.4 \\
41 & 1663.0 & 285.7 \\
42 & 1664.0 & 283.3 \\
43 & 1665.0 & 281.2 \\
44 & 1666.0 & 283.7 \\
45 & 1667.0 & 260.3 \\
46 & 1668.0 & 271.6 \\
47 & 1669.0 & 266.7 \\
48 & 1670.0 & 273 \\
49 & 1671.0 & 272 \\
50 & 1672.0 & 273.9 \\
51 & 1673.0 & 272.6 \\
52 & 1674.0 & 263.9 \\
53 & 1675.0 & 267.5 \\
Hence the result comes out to 296.3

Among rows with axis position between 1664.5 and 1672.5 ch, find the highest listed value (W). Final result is 283.7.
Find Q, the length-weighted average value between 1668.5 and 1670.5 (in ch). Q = 270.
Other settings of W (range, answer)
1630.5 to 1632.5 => 309.4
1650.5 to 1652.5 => 283.4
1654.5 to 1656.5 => 296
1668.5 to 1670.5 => 273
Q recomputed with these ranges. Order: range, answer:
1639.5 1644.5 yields 274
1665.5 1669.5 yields 271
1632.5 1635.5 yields 293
